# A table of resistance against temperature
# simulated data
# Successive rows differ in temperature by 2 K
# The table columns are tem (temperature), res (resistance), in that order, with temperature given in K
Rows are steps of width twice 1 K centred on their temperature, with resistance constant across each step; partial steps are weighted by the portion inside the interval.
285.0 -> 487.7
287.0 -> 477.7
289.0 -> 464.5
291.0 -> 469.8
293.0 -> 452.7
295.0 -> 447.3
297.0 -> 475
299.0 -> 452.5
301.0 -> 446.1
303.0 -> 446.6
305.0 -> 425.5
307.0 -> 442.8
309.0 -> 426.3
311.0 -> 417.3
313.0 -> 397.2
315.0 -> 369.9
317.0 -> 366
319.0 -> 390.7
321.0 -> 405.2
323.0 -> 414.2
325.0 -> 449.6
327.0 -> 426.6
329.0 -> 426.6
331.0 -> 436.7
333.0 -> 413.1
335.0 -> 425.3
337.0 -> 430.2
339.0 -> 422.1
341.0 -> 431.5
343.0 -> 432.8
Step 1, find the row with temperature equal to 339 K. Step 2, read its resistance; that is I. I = 422.1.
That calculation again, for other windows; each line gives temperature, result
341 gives 431.5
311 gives 417.3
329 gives 426.6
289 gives 464.5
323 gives 414.2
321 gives 405.2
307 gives 442.8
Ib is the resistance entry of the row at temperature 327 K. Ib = 426.6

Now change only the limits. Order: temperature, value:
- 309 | 426.3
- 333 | 413.1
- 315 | 369.9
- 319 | 390.7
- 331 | 436.7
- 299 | 452.5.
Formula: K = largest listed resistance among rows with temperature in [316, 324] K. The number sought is 414.2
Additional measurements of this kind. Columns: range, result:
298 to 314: 452.5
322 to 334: 449.6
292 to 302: 475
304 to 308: 442.8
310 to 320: 417.3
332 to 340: 430.2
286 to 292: 477.7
